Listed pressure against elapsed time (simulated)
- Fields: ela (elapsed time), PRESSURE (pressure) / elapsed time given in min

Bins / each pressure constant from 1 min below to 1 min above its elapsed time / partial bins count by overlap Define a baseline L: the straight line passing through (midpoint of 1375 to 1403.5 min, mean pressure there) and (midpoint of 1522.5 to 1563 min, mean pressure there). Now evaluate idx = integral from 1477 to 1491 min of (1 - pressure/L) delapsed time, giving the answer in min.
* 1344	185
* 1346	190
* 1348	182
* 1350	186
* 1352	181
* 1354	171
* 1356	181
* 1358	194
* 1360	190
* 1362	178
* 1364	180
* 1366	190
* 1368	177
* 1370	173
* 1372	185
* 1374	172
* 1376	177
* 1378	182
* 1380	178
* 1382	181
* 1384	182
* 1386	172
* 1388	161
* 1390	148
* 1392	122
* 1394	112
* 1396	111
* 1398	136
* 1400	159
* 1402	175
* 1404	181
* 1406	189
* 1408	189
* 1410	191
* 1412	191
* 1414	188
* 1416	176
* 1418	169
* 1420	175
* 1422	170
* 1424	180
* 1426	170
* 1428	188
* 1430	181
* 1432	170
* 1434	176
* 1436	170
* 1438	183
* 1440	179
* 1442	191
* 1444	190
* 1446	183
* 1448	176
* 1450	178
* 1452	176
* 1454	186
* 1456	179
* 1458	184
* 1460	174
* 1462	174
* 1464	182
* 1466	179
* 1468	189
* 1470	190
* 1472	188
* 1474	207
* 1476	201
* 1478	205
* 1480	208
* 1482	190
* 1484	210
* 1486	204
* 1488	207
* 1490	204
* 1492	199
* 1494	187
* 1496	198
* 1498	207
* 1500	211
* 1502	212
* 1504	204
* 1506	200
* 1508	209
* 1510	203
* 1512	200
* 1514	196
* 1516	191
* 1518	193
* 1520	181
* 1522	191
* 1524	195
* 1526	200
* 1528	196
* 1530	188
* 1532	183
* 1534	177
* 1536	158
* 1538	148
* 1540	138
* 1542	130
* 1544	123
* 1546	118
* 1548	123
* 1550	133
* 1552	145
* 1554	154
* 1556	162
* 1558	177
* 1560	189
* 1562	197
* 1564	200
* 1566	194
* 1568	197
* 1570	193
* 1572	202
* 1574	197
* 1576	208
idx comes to -3.8 min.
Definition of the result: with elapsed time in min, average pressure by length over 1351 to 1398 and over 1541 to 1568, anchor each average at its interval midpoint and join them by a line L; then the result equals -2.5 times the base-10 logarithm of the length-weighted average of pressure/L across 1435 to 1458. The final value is -0.103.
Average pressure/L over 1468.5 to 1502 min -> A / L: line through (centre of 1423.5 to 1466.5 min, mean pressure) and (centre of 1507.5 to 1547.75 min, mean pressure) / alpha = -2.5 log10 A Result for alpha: -0.139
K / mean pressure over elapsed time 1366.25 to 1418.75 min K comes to 169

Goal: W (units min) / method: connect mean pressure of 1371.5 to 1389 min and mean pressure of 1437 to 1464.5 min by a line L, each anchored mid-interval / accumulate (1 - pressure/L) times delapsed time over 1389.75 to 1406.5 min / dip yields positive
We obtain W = 2.9 min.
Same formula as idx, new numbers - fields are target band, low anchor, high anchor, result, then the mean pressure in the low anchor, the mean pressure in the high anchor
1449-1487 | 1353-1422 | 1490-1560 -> -3.1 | 172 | 178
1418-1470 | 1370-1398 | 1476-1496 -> 1.4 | 160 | 201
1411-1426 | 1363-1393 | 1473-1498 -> 0.4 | 172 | 202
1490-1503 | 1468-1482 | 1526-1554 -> -1.4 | 198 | 153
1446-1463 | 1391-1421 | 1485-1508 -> 0.6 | 164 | 203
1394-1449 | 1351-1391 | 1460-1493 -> 3.5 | 178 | 195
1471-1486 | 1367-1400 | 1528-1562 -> -4.2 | 161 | 155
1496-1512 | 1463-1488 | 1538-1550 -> -3.6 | 197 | 129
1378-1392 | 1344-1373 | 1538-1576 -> 1.0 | 183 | 166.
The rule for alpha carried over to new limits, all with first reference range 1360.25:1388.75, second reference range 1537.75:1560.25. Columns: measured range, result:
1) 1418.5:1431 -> -0.06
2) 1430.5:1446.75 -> -0.09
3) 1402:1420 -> -0.08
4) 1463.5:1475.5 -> -0.19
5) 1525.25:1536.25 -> -0.25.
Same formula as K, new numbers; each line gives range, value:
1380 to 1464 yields 173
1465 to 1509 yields 200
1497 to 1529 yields 199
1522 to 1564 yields 163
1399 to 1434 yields 179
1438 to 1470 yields 182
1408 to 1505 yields 188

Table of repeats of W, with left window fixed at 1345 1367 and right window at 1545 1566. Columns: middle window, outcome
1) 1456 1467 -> -0.4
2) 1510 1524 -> -2.3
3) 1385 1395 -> 2.1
